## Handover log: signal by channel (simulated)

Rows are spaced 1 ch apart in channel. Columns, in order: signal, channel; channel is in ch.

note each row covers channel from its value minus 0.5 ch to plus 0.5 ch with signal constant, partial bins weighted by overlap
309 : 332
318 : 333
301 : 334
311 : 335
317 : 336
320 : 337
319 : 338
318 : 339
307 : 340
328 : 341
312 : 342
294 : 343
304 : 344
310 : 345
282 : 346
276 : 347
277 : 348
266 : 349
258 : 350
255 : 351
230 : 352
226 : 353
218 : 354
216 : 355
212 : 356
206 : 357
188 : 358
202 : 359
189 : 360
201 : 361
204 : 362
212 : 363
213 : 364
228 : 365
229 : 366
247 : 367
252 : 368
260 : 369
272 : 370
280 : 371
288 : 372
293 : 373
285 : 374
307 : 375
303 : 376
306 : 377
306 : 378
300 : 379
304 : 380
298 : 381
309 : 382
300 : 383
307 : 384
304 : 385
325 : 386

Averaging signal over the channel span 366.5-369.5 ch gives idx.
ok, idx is 253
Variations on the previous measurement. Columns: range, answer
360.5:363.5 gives 206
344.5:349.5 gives 282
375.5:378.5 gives 305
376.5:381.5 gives 303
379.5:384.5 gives 304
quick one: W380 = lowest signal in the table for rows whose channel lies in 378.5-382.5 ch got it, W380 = 298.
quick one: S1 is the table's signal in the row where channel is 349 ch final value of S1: 266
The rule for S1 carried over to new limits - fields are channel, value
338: 319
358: 188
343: 294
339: 318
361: 201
